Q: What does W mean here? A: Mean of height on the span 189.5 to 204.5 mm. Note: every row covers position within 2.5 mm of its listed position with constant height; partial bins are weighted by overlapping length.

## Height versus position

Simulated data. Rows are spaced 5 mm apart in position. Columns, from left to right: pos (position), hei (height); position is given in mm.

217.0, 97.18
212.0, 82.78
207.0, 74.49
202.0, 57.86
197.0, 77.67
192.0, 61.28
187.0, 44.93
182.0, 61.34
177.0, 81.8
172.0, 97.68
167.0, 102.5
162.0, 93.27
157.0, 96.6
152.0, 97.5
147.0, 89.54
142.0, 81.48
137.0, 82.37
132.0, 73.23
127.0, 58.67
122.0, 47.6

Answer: 65.6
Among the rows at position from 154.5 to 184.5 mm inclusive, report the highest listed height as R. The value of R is 102.5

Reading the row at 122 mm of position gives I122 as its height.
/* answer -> 47.6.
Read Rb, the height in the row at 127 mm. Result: 58.67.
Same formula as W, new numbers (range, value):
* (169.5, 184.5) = 80.3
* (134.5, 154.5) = 87.7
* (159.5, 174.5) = 97.8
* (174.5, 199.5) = 65.4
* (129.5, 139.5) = 77.8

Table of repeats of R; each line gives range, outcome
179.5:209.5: 77.67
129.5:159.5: 97.5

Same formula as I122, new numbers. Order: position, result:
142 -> 81.48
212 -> 82.78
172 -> 97.68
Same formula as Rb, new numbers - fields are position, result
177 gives 81.8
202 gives 57.86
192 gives 61.28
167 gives 102.5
